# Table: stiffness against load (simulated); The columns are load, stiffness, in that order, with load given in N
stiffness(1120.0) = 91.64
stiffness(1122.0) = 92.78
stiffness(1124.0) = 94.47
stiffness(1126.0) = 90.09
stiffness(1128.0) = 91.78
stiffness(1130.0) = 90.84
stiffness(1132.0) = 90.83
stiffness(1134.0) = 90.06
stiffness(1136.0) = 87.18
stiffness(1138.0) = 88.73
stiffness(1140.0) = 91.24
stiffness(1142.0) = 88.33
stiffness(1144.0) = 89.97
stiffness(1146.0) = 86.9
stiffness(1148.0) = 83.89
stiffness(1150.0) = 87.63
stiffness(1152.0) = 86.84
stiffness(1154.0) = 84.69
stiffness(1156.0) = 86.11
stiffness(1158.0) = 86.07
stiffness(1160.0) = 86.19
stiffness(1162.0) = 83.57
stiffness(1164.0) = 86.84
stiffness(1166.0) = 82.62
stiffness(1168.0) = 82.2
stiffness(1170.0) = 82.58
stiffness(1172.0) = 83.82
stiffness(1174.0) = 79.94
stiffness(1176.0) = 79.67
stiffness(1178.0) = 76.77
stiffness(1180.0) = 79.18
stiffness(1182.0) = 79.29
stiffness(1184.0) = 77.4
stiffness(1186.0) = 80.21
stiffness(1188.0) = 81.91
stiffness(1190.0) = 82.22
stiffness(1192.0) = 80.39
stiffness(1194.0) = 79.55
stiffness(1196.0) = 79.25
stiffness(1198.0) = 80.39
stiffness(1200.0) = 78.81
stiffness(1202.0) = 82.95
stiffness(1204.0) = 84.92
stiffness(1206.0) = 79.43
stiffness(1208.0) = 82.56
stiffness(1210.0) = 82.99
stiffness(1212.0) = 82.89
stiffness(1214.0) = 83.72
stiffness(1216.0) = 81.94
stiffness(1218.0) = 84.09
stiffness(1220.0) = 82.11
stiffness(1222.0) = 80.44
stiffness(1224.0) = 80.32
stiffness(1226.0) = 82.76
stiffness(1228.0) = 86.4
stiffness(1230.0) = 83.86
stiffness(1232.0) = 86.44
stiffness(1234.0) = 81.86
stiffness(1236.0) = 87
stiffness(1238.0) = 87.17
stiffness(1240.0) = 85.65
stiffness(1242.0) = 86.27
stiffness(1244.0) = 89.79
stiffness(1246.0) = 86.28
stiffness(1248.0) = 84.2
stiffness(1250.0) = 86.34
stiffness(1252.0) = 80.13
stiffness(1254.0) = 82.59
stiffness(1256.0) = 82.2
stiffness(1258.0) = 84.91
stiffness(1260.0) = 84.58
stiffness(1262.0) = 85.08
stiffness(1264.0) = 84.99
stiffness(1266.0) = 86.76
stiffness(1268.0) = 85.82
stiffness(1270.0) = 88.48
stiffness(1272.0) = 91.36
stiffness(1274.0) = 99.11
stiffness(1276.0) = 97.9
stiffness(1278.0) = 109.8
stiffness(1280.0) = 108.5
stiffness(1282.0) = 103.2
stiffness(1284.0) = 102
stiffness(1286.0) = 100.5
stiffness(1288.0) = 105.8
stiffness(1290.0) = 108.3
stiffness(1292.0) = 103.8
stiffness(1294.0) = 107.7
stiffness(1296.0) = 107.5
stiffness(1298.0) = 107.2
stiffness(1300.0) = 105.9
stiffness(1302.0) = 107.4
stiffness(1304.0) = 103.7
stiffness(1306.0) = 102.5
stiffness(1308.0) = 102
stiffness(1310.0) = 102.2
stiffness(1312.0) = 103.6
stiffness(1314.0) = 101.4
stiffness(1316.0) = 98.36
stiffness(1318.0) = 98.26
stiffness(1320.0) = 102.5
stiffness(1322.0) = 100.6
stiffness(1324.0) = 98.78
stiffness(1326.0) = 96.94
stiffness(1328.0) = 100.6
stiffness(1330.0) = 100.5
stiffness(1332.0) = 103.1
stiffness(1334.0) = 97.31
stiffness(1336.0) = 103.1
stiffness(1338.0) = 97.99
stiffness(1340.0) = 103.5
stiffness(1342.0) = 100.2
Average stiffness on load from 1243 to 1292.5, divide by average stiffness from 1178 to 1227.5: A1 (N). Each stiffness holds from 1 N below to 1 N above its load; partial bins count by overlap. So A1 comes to 1.14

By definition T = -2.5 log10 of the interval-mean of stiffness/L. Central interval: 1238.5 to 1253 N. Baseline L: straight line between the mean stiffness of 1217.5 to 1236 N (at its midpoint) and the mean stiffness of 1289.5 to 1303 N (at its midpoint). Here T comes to 0.05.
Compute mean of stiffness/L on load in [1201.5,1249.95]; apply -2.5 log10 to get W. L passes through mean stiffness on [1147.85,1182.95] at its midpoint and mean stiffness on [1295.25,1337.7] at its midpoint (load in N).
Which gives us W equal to 0.08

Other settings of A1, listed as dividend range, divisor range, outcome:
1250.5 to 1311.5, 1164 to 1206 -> 1.20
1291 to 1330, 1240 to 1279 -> 1.16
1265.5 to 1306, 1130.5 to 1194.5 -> 1.21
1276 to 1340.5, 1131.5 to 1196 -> 1.22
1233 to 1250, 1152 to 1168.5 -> 1.01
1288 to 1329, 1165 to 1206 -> 1.28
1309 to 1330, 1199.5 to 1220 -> 1.22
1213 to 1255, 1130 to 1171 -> 0.97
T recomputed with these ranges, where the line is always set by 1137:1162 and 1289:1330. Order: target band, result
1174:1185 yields 0.15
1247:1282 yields 0.10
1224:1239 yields 0.13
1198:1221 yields 0.13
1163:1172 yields 0.07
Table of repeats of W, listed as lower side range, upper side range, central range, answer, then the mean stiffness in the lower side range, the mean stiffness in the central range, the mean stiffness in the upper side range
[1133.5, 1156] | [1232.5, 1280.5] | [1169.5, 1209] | 0.10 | 87.6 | 80.5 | 88.4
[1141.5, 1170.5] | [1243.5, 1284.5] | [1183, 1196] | 0.09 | 85.6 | 80.2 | 90.5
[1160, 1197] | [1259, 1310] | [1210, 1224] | 0.07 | 81.1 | 82.4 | 99.6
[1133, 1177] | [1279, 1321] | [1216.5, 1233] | 0.14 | 85.7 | 83.3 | 104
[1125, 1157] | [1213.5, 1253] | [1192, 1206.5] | 0.07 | 88.4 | 80.8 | 84.3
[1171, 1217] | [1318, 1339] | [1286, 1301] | -0.12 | 80.9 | 106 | 100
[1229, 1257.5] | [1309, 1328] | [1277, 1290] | -0.13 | 85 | 105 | 100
